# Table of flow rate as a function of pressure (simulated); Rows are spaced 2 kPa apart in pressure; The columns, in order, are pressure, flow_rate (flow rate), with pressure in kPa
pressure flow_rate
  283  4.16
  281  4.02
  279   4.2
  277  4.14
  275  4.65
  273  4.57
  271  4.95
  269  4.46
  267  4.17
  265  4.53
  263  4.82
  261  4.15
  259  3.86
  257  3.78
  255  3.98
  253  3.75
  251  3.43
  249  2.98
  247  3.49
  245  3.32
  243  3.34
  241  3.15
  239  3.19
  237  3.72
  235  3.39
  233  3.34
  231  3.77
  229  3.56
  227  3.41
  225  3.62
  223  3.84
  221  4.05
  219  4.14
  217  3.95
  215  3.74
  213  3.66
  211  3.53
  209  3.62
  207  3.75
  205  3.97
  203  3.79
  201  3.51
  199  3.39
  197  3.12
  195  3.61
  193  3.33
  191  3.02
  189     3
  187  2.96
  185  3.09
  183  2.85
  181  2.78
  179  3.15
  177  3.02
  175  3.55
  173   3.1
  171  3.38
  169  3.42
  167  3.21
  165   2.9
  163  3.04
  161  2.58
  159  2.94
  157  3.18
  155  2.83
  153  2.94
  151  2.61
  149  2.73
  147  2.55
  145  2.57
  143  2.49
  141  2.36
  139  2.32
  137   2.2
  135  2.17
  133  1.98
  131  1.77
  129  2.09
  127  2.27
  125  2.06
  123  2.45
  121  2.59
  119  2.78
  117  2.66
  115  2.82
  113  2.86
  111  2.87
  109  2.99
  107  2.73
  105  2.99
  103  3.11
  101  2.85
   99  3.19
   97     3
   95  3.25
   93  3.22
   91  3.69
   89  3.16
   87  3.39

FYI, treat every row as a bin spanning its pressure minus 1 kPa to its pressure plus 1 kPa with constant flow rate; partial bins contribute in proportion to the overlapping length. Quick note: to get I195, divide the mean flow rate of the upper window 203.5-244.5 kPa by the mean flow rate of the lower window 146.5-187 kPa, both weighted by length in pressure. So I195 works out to 1.21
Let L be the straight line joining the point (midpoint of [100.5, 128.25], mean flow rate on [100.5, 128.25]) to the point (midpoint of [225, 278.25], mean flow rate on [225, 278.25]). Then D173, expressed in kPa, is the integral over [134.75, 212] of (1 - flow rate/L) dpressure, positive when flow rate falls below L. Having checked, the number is 3.8 kPa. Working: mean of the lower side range 2.71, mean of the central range 3.05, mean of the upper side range 3.84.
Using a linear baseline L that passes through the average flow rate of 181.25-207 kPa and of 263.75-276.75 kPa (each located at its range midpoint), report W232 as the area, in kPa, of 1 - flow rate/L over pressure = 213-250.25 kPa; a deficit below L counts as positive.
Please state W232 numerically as 3.2 kPa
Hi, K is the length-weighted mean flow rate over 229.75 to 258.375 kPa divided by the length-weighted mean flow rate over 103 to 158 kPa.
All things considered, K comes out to 1.36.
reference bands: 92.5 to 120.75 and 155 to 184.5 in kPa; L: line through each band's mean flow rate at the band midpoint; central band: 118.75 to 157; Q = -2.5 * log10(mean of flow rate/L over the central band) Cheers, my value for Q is 0.23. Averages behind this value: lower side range 2.94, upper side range 3.07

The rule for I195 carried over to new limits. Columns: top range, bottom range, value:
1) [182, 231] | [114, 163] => 1.41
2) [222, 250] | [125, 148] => 1.53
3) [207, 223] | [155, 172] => 1.24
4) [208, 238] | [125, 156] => 1.55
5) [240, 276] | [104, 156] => 1.57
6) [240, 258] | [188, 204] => 1.04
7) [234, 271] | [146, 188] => 1.26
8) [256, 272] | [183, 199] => 1.38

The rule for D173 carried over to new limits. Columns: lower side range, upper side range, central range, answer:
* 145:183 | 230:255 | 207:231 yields -3.25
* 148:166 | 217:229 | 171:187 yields 0.41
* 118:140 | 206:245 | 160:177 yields -2.02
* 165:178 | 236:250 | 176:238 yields -3.61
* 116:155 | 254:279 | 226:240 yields 1.30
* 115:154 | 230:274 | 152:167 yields -1.24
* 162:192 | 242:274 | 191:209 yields -0.98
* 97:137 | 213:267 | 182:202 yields 0.54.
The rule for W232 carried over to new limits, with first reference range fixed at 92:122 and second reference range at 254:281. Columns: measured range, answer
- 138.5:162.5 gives 4.5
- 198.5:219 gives 0.5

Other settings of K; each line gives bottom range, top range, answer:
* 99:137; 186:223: 1.39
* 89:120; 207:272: 1.25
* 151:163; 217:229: 1.32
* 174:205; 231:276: 1.19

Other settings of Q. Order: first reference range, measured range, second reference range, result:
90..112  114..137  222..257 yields 0.33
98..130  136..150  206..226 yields 0.22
